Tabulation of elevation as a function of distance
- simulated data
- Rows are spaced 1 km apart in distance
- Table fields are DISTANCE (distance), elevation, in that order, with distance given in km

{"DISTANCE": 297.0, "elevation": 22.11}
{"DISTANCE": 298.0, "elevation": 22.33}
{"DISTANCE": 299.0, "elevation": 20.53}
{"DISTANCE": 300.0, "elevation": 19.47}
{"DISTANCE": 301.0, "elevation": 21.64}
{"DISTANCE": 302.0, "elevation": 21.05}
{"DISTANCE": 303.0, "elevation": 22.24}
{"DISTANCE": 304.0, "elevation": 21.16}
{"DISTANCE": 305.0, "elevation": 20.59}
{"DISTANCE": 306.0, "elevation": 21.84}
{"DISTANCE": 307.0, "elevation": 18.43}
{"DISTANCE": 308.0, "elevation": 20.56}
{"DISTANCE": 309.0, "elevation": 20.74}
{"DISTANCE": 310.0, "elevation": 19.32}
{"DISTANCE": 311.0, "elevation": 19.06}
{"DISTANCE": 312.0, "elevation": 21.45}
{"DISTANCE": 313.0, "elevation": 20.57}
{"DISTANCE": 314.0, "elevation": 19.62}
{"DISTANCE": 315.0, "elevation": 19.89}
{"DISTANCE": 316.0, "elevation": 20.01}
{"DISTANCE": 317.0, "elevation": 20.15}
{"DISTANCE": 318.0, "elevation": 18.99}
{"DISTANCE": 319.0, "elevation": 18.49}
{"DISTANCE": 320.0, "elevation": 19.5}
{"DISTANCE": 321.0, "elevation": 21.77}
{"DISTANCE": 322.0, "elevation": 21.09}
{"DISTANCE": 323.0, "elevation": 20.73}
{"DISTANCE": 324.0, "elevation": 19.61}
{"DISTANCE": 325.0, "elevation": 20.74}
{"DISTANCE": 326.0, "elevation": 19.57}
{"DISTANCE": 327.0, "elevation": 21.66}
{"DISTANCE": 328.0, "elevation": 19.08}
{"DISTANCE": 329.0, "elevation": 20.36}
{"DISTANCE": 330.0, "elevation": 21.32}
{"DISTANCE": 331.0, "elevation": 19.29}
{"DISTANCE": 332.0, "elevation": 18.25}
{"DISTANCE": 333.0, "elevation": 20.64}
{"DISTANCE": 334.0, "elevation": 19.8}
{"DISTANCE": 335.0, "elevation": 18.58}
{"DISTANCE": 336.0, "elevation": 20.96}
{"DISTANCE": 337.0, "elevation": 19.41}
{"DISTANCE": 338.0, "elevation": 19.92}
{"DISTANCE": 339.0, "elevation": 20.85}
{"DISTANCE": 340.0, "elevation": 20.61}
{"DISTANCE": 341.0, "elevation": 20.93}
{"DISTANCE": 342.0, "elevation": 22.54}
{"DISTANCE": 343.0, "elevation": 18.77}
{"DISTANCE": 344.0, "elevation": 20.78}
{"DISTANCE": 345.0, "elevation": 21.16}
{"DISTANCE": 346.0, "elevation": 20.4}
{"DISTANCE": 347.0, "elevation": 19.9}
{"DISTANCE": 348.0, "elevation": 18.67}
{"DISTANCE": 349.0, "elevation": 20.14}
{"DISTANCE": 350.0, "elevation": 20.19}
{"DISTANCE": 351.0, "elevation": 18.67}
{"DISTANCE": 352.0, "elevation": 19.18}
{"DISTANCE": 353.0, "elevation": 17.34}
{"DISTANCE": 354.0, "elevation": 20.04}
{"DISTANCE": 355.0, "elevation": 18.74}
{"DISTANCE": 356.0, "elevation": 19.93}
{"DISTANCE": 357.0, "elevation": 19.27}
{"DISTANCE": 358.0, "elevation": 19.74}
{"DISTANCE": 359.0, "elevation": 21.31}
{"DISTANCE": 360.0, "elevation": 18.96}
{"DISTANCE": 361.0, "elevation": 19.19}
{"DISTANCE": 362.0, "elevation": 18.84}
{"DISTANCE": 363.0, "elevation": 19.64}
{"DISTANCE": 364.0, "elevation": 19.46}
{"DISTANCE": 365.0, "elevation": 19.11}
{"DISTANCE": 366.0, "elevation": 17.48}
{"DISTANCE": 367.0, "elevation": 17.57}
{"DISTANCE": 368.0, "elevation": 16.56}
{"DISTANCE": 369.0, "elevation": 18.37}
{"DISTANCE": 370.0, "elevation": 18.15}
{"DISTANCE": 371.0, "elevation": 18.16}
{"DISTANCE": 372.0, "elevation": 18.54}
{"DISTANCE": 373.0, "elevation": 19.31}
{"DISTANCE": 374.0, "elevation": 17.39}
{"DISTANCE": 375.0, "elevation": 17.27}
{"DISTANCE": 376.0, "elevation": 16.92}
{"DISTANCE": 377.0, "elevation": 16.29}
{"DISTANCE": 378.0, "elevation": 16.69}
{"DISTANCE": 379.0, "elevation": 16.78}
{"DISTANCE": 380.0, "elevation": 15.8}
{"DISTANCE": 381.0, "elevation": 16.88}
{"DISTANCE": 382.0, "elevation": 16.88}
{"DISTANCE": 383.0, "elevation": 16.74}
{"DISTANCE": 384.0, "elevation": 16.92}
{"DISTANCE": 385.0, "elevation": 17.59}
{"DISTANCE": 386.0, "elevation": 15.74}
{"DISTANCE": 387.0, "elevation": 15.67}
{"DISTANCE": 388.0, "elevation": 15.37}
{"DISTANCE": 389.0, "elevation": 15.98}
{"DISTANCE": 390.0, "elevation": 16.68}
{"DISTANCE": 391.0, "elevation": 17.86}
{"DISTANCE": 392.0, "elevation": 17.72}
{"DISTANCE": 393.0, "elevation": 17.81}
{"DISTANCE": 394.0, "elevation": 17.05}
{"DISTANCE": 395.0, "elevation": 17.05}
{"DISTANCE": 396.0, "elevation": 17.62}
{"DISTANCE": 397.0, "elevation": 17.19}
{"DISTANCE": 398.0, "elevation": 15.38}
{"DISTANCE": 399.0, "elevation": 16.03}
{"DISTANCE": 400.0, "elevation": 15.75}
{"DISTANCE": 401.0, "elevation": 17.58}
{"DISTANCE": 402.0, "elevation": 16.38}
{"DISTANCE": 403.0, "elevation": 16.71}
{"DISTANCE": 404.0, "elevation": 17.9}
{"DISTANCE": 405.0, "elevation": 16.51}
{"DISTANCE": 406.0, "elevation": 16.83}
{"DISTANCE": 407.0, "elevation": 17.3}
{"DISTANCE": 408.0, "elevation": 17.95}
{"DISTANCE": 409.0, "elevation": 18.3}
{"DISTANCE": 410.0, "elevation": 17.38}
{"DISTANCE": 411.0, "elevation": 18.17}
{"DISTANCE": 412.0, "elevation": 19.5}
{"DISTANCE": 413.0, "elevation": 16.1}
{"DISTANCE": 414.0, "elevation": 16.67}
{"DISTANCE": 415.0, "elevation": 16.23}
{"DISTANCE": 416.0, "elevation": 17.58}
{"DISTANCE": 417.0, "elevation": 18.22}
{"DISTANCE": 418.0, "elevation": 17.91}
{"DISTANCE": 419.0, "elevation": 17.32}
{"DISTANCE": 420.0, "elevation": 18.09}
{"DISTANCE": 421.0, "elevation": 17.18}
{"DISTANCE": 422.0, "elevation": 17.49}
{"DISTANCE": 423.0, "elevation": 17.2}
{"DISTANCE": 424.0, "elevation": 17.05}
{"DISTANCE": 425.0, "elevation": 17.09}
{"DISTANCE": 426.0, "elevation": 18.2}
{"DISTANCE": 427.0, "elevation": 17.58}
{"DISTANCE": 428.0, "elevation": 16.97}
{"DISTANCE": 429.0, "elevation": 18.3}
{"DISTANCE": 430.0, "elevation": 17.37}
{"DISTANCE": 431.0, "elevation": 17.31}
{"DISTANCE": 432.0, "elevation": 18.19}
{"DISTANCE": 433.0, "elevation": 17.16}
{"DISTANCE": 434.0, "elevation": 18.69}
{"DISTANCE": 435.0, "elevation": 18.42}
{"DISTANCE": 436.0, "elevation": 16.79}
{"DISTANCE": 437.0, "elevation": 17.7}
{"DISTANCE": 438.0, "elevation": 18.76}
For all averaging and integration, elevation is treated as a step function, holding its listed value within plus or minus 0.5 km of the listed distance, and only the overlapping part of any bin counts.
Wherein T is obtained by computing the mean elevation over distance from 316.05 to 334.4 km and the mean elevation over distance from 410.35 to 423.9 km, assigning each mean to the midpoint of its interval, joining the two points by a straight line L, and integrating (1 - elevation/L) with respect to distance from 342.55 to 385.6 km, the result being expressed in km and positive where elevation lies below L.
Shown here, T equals 1.1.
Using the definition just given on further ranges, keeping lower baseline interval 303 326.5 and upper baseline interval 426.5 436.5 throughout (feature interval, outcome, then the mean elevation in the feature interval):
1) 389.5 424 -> 1.8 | 17.3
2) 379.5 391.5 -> 1.4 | 16.5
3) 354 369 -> 0.2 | 19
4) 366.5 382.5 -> 1.3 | 17.3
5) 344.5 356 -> 0.0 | 19.5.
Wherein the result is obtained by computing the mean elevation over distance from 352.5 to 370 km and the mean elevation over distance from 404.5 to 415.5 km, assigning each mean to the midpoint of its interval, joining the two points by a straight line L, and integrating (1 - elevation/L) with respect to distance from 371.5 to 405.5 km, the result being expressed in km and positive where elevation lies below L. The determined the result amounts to 2.2 km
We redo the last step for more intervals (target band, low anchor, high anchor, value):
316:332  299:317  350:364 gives 0.0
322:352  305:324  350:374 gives -0.9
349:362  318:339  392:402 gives -0.4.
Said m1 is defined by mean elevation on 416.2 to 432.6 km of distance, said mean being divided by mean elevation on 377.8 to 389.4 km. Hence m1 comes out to 1.1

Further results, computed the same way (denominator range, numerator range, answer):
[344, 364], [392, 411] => 0.87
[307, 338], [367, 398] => 0.85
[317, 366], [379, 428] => 0.86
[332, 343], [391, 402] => 0.84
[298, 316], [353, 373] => 0.92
